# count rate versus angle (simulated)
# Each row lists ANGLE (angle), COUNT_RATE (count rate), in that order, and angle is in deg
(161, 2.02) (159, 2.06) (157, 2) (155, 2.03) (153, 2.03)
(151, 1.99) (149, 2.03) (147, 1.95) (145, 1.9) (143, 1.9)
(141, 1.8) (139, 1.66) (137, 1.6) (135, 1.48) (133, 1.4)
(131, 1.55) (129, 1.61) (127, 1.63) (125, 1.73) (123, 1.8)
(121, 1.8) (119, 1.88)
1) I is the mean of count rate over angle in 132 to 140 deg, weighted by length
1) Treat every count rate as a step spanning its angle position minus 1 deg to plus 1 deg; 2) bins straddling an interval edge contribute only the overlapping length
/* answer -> 1.54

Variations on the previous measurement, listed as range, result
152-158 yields 2.02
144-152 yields 1.97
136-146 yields 1.77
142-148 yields 1.92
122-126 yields 1.77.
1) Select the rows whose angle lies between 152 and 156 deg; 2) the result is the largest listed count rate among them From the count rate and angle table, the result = 2.03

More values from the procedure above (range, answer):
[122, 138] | 1.8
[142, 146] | 1.9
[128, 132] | 1.61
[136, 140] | 1.66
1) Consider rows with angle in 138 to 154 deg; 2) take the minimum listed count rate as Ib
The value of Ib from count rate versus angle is 1.66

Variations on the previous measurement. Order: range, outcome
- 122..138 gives 1.4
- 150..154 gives 1.99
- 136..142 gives 1.6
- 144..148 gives 1.9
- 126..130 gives 1.61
